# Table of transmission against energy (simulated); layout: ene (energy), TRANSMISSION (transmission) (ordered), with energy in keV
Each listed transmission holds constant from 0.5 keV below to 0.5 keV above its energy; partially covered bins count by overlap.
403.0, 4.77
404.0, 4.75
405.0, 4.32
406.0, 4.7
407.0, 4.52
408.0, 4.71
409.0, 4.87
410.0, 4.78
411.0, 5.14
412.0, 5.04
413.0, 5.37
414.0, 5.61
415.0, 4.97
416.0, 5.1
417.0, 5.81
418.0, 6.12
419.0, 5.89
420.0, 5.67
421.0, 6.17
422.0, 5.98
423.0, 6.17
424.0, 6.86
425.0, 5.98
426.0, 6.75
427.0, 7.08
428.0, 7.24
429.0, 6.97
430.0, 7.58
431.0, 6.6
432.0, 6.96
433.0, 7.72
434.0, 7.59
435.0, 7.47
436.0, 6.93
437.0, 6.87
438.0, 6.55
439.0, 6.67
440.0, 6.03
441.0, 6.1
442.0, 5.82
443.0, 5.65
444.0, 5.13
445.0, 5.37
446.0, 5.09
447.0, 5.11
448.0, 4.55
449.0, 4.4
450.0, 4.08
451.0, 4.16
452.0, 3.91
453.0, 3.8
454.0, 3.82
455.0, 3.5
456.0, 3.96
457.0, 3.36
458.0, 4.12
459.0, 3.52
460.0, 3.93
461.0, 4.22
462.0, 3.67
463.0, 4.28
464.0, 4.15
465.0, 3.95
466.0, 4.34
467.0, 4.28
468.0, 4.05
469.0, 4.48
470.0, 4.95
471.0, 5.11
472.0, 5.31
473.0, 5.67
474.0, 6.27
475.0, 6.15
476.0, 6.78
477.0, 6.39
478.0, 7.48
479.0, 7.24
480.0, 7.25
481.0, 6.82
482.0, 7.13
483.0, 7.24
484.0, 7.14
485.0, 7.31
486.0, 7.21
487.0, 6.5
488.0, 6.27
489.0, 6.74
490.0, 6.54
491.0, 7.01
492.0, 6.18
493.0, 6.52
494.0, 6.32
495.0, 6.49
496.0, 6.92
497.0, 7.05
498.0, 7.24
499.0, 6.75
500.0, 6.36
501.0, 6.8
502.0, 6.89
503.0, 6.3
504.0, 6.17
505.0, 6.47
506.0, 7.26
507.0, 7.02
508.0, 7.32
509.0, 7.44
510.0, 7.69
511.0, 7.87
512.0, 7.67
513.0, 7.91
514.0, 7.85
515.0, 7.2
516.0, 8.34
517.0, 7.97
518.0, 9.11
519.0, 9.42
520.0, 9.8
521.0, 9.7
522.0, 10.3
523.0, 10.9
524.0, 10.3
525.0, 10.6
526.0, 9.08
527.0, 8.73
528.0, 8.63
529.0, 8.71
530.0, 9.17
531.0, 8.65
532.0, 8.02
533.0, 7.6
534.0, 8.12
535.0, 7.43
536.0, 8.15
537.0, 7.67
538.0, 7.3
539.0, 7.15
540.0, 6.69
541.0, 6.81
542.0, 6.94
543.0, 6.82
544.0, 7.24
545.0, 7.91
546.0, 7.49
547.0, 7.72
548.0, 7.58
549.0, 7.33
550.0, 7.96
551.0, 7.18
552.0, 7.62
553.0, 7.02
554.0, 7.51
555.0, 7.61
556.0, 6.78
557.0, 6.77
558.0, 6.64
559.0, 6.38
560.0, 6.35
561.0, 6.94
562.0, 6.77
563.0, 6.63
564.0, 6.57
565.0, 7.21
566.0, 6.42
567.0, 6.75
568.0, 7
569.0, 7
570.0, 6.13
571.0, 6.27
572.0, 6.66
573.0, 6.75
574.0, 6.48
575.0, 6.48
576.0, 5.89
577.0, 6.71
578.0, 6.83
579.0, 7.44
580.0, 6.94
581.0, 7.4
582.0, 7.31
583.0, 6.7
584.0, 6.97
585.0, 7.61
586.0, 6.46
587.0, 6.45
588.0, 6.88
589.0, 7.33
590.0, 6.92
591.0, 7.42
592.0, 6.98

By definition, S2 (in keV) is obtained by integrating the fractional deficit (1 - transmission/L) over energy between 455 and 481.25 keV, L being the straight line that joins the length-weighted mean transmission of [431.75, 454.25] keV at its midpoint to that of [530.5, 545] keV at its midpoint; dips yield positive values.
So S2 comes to 4.9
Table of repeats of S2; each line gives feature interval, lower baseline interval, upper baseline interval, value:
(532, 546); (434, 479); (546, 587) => -2.0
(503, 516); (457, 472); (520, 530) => 1.5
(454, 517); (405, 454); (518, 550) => 9.3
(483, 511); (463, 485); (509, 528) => 2.0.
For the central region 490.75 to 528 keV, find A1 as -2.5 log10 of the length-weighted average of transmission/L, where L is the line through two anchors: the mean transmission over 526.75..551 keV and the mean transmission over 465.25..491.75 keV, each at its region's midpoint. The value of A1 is -0.12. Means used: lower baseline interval 6.2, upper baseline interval 7.72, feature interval 7.83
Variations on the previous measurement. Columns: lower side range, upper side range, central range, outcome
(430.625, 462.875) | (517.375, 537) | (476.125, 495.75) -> 0.03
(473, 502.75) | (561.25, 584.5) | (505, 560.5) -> -0.17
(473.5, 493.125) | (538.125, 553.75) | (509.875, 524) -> -0.23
